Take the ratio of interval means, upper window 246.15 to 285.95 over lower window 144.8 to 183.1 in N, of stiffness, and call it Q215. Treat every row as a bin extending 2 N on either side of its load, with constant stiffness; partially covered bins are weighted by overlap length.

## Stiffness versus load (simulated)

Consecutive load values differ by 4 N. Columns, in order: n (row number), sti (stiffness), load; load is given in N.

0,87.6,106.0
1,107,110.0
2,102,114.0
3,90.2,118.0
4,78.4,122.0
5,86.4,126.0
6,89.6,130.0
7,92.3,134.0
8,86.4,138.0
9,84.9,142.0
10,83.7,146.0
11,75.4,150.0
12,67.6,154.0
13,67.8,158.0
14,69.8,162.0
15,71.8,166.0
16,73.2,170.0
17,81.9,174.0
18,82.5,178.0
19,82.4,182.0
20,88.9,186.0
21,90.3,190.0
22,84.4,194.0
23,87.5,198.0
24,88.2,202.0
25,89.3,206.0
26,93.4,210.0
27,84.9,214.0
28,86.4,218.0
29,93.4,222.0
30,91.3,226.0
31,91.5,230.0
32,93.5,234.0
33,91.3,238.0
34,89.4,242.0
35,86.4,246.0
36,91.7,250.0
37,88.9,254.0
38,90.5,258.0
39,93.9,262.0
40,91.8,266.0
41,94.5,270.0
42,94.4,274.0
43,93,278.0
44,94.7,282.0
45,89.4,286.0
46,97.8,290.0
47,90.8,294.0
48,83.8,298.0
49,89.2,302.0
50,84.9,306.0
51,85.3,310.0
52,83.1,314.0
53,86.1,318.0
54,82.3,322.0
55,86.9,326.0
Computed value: 1.22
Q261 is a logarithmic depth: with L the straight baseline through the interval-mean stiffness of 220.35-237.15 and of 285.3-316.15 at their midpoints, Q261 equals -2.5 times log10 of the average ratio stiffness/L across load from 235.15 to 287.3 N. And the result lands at -0.015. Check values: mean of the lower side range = 92.3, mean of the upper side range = 88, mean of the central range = 91.6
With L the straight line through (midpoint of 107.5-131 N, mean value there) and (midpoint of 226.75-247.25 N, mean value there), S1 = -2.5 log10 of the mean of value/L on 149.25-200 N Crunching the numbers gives 0.16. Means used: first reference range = 92.3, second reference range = 90.6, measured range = 78.8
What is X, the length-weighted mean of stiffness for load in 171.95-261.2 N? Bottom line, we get 88.6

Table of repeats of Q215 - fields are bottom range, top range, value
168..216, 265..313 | 1.06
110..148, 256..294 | 1.04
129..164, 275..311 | 1.13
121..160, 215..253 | 1.11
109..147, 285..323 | 0.97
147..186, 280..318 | 1.17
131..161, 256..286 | 1.17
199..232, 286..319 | 0.98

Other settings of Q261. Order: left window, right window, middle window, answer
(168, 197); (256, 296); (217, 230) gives -0.038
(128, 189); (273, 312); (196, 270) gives -0.057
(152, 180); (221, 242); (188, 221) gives -0.050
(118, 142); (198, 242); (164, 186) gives 0.119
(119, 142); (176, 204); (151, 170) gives 0.230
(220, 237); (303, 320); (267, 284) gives -0.069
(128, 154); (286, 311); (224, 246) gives -0.050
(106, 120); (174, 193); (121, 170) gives 0.166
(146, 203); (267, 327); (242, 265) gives -0.056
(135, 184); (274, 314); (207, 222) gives -0.081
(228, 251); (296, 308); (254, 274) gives -0.044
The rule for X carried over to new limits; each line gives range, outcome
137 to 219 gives 81.8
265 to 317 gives 90.1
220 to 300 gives 91.6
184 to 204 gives 87.9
